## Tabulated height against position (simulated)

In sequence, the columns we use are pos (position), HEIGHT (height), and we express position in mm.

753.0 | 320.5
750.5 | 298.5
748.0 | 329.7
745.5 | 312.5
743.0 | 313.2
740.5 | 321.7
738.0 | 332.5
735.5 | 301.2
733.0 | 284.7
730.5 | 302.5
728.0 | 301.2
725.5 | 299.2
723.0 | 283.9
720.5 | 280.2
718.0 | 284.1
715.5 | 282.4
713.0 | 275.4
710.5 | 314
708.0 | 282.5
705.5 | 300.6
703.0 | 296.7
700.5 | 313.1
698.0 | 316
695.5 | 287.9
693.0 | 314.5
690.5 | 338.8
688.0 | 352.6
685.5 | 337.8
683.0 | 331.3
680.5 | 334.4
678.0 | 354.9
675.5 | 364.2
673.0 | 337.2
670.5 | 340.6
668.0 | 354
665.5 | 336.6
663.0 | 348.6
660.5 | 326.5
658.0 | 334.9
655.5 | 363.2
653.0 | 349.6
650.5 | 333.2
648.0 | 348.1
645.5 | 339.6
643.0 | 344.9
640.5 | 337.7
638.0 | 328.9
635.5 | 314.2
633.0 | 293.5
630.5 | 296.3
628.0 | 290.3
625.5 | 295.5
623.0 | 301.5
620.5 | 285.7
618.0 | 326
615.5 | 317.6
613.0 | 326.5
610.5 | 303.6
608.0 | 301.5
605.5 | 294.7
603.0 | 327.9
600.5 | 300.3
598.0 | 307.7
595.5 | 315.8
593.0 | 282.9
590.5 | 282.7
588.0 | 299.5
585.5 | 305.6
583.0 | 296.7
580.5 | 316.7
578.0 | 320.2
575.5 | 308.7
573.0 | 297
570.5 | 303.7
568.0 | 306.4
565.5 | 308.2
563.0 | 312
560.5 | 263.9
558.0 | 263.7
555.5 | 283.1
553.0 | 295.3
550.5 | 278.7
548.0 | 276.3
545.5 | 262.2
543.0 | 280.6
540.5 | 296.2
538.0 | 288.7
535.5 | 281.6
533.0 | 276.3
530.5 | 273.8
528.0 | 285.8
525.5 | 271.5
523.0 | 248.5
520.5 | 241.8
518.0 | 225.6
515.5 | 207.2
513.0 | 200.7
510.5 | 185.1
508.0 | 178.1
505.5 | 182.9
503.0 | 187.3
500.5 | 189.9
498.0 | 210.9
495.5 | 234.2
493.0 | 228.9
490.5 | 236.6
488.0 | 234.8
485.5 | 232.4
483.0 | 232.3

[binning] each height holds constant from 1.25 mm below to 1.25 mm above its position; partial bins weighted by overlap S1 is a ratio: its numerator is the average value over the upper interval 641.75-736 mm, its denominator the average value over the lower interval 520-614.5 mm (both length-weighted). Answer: 1.10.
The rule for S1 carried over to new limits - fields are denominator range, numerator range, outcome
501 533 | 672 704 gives 1.46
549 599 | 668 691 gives 1.16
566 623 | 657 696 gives 1.11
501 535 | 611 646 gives 1.37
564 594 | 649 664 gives 1.13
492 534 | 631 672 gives 1.50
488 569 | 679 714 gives 1.25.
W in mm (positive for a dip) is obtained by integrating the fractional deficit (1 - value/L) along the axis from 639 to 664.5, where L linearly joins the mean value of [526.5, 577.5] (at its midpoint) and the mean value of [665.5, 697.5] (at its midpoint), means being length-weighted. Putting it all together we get -1.3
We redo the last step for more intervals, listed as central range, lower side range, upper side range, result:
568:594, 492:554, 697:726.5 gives -4.3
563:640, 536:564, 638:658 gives 1.9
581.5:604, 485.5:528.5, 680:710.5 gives -3.2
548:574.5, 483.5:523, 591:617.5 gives -2.3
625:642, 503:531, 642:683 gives 0.6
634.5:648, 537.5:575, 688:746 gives -1.8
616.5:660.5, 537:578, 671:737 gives -3.1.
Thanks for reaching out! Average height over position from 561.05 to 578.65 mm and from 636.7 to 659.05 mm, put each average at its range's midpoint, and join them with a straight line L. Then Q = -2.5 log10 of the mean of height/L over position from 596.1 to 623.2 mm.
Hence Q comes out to 0.05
